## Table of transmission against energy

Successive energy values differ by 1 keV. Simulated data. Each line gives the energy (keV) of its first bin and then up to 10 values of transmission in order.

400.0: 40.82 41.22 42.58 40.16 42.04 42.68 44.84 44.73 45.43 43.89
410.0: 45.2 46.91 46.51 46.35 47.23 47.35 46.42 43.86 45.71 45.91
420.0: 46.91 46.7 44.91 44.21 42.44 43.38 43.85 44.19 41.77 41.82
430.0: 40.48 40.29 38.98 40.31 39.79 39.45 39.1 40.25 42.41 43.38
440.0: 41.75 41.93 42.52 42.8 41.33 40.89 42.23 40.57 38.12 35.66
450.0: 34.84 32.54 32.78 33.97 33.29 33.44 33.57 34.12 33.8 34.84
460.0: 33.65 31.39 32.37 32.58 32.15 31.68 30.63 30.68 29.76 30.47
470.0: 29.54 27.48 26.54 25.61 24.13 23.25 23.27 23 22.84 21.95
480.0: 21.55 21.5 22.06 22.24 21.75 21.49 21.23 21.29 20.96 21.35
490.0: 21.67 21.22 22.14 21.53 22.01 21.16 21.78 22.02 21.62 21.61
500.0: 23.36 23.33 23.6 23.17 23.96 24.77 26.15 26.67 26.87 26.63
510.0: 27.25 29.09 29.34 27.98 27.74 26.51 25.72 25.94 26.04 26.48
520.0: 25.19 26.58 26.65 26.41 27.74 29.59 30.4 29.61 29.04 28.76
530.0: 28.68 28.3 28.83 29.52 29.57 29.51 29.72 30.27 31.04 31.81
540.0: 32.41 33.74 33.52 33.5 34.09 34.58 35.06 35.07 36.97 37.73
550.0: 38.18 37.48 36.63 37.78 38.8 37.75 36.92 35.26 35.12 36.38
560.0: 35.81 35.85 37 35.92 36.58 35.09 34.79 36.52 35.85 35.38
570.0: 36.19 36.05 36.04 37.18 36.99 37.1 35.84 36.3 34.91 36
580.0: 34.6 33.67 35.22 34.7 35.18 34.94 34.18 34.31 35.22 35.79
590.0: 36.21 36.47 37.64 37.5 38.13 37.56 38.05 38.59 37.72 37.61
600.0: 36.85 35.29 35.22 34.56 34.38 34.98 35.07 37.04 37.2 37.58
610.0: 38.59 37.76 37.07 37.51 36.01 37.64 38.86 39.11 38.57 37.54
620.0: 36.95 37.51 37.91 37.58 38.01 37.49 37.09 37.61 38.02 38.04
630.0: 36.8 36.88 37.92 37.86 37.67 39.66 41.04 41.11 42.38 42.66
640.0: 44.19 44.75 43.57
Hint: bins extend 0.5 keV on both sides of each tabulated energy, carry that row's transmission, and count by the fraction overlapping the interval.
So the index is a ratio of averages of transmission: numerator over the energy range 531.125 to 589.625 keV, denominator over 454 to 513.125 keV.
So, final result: 1.3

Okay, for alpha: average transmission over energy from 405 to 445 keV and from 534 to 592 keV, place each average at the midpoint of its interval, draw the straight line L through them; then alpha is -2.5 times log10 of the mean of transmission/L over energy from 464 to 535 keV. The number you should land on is 0.460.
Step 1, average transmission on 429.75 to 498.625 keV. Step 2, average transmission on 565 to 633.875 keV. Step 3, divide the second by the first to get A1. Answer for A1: 1.19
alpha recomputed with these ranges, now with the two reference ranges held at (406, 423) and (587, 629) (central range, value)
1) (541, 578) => 0.09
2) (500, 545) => 0.40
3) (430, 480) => 0.28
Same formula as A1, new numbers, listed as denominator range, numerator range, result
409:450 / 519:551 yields 0.73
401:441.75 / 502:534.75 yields 0.63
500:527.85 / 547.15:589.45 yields 1.35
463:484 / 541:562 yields 1.38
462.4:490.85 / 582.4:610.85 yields 1.45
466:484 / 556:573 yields 1.43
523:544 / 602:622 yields 1.22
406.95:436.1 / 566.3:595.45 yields 0.82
